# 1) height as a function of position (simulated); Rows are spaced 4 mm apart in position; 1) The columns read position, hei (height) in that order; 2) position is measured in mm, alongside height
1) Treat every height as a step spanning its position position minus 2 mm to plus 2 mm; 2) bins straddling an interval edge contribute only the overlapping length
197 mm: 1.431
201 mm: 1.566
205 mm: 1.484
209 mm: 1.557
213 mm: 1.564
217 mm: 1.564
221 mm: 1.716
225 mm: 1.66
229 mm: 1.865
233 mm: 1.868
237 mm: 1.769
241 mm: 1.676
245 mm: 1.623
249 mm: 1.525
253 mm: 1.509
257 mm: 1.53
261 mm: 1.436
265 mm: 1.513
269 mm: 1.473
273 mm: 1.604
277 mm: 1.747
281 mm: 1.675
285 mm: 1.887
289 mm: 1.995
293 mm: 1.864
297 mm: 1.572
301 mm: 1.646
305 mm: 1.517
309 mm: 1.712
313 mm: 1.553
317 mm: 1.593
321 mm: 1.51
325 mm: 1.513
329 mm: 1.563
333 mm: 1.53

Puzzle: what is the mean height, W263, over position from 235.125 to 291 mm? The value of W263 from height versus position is 1.64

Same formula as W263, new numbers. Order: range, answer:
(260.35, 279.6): 1.57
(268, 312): 1.7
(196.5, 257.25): 1.63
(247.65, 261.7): 1.5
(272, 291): 1.79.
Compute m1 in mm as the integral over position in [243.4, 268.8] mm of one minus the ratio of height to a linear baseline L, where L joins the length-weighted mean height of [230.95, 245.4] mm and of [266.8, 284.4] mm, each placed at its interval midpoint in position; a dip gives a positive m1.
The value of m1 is 2.7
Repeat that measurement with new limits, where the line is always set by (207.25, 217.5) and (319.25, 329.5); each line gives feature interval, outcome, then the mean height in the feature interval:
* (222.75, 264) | -2.44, 1.64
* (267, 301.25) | -4.11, 1.72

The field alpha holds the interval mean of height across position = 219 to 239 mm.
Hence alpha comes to 1.78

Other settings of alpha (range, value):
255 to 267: 1.49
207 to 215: 1.56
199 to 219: 1.55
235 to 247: 1.69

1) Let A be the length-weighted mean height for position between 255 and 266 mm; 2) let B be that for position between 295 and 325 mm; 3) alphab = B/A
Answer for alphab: 1.06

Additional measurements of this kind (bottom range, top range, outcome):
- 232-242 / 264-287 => 0.94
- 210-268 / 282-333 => 1.02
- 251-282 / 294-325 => 1.02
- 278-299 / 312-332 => 0.86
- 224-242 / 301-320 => 0.90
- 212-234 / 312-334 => 0.91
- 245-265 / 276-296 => 1.21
